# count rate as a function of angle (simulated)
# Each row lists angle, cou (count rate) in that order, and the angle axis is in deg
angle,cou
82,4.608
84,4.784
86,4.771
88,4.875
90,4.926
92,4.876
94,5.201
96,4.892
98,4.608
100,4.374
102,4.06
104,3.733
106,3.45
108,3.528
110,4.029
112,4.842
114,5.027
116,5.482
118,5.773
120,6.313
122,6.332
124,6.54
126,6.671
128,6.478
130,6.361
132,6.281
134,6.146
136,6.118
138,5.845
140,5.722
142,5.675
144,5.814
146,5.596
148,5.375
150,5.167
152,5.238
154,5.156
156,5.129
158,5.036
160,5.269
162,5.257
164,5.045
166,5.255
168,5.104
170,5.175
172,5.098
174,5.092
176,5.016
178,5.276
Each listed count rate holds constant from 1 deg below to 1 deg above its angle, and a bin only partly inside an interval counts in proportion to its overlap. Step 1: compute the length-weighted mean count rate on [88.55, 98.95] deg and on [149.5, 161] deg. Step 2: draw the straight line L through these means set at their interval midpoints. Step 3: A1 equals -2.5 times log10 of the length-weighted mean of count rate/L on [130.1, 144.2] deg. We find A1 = -0.18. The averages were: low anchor 4.9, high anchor 5.17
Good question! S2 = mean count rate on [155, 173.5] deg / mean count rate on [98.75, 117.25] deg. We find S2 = 1.20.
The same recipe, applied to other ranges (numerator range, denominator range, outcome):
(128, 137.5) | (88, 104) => 1.34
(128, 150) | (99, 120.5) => 1.29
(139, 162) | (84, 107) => 1.18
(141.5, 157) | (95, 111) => 1.32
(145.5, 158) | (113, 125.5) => 0.88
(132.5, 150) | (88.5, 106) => 1.27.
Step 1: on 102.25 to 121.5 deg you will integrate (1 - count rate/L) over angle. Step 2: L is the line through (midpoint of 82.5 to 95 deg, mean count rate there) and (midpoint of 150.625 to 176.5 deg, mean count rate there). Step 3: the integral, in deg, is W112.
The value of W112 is 1.0 deg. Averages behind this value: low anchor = 4.89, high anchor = 5.15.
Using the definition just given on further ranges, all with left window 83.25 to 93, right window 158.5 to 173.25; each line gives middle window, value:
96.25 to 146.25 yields -3.9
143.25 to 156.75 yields -0.7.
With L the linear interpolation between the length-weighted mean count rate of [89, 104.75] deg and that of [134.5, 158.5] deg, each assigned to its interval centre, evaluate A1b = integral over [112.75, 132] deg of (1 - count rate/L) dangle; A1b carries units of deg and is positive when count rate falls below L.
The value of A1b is -3.9 deg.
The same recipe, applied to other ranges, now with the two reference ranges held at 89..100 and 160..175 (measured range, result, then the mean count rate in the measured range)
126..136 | -2.66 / 6.33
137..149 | -1.47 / 5.67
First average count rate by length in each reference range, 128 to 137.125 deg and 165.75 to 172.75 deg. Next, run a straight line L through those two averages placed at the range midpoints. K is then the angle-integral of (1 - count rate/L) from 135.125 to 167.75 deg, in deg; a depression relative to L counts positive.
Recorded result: 1.6 deg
